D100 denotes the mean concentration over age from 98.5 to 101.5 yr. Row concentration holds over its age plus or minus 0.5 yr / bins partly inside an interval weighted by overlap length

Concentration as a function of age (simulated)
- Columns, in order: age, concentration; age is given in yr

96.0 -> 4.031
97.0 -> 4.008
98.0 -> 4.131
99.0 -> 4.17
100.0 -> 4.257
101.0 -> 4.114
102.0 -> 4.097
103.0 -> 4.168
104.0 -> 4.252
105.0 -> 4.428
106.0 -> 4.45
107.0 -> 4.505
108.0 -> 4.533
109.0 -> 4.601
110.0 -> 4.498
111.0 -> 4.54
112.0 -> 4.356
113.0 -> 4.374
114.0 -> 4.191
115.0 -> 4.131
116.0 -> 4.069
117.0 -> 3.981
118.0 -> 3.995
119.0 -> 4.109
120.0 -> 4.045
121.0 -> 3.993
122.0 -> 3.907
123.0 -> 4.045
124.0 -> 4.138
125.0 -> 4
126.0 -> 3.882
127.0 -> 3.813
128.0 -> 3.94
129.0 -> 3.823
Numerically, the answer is 4.18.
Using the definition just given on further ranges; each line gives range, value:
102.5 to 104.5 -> 4.21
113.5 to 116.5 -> 4.13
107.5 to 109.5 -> 4.57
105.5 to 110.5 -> 4.52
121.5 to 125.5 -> 4.02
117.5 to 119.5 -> 4.05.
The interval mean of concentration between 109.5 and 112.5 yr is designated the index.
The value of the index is 4.46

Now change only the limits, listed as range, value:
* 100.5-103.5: 4.13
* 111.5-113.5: 4.37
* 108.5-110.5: 4.55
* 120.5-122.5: 3.95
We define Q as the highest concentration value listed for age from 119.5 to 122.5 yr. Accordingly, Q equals 4.045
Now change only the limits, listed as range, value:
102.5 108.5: 4.533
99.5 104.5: 4.257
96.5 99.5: 4.17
